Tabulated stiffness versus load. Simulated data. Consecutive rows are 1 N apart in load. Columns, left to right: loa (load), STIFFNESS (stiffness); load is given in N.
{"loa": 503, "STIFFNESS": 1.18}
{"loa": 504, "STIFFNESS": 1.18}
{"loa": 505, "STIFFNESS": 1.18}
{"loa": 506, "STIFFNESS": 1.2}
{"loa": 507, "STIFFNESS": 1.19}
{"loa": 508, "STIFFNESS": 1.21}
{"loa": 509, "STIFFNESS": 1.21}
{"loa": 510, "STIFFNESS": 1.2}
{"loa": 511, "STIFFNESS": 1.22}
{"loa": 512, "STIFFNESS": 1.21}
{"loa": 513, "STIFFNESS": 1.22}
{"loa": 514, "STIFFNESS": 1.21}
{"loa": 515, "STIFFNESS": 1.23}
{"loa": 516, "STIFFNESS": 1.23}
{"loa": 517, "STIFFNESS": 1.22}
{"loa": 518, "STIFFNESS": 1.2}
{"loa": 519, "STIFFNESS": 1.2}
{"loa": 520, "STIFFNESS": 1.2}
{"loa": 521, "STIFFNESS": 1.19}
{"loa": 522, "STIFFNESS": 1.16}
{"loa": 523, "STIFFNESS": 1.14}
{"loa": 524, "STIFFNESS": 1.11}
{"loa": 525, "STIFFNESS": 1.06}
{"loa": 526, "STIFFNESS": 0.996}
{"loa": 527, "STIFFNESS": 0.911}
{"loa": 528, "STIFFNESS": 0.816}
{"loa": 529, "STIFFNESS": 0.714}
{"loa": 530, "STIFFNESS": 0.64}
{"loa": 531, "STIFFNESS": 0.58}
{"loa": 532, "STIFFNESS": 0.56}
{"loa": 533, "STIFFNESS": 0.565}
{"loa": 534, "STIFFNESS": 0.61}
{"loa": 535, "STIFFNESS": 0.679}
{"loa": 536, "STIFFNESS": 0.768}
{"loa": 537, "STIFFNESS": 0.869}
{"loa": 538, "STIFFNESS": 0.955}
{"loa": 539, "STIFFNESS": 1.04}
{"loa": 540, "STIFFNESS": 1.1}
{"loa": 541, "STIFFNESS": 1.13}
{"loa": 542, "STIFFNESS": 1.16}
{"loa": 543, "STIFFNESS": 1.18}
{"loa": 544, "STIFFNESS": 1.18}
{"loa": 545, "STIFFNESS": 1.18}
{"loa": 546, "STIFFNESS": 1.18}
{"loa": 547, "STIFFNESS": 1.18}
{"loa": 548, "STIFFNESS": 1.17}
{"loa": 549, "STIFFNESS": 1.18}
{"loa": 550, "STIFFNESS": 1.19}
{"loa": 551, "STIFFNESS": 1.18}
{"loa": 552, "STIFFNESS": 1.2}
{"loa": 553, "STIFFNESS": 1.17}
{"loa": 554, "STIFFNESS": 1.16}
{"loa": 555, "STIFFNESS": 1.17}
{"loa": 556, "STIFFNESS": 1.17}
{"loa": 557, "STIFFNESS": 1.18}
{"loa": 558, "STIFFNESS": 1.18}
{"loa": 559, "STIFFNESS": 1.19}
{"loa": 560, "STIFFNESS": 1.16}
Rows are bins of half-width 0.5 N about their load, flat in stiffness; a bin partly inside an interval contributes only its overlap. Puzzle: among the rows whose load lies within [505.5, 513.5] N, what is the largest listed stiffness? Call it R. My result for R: 1.22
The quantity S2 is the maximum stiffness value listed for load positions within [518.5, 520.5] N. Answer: 1.2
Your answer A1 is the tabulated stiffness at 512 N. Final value 1.21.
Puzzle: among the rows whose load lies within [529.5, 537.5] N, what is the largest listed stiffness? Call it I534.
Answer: 0.869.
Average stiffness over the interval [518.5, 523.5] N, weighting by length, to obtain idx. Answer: 1.18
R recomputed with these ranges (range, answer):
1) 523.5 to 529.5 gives 1.11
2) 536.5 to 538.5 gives 0.955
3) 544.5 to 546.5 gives 1.18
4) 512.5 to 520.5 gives 1.23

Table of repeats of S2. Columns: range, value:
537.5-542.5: 1.16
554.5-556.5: 1.17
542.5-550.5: 1.19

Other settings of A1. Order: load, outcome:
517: 1.22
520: 1.2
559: 1.19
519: 1.2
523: 1.14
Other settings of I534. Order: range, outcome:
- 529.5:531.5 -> 0.64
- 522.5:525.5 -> 1.14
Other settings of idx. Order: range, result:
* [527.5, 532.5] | 0.662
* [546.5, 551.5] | 1.18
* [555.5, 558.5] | 1.18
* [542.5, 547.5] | 1.18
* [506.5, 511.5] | 1.21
